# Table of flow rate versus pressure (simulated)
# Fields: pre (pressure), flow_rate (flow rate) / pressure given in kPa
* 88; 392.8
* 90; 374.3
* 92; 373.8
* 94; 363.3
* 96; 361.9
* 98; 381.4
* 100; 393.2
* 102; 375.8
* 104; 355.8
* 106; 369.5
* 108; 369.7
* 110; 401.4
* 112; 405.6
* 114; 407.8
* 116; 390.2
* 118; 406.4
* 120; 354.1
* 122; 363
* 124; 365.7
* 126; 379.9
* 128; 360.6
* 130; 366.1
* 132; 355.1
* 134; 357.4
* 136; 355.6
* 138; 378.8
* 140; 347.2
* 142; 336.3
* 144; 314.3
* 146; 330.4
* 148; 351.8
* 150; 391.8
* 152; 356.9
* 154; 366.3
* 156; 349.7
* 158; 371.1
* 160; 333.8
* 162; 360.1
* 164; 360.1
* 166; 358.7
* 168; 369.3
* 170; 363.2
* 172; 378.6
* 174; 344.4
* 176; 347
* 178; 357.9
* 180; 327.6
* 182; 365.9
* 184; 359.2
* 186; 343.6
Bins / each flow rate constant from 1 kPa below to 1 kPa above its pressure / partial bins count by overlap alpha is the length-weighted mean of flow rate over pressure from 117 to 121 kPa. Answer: 380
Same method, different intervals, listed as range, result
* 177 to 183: 350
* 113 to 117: 399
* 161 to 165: 360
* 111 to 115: 407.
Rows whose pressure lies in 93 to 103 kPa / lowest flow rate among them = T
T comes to 361.9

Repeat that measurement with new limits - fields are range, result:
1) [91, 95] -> 363.3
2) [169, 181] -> 327.6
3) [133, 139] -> 355.6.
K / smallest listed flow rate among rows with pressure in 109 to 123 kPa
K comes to 354.1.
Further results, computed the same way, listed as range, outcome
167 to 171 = 363.2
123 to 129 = 360.6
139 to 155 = 314.3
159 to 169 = 333.8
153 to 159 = 349.7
